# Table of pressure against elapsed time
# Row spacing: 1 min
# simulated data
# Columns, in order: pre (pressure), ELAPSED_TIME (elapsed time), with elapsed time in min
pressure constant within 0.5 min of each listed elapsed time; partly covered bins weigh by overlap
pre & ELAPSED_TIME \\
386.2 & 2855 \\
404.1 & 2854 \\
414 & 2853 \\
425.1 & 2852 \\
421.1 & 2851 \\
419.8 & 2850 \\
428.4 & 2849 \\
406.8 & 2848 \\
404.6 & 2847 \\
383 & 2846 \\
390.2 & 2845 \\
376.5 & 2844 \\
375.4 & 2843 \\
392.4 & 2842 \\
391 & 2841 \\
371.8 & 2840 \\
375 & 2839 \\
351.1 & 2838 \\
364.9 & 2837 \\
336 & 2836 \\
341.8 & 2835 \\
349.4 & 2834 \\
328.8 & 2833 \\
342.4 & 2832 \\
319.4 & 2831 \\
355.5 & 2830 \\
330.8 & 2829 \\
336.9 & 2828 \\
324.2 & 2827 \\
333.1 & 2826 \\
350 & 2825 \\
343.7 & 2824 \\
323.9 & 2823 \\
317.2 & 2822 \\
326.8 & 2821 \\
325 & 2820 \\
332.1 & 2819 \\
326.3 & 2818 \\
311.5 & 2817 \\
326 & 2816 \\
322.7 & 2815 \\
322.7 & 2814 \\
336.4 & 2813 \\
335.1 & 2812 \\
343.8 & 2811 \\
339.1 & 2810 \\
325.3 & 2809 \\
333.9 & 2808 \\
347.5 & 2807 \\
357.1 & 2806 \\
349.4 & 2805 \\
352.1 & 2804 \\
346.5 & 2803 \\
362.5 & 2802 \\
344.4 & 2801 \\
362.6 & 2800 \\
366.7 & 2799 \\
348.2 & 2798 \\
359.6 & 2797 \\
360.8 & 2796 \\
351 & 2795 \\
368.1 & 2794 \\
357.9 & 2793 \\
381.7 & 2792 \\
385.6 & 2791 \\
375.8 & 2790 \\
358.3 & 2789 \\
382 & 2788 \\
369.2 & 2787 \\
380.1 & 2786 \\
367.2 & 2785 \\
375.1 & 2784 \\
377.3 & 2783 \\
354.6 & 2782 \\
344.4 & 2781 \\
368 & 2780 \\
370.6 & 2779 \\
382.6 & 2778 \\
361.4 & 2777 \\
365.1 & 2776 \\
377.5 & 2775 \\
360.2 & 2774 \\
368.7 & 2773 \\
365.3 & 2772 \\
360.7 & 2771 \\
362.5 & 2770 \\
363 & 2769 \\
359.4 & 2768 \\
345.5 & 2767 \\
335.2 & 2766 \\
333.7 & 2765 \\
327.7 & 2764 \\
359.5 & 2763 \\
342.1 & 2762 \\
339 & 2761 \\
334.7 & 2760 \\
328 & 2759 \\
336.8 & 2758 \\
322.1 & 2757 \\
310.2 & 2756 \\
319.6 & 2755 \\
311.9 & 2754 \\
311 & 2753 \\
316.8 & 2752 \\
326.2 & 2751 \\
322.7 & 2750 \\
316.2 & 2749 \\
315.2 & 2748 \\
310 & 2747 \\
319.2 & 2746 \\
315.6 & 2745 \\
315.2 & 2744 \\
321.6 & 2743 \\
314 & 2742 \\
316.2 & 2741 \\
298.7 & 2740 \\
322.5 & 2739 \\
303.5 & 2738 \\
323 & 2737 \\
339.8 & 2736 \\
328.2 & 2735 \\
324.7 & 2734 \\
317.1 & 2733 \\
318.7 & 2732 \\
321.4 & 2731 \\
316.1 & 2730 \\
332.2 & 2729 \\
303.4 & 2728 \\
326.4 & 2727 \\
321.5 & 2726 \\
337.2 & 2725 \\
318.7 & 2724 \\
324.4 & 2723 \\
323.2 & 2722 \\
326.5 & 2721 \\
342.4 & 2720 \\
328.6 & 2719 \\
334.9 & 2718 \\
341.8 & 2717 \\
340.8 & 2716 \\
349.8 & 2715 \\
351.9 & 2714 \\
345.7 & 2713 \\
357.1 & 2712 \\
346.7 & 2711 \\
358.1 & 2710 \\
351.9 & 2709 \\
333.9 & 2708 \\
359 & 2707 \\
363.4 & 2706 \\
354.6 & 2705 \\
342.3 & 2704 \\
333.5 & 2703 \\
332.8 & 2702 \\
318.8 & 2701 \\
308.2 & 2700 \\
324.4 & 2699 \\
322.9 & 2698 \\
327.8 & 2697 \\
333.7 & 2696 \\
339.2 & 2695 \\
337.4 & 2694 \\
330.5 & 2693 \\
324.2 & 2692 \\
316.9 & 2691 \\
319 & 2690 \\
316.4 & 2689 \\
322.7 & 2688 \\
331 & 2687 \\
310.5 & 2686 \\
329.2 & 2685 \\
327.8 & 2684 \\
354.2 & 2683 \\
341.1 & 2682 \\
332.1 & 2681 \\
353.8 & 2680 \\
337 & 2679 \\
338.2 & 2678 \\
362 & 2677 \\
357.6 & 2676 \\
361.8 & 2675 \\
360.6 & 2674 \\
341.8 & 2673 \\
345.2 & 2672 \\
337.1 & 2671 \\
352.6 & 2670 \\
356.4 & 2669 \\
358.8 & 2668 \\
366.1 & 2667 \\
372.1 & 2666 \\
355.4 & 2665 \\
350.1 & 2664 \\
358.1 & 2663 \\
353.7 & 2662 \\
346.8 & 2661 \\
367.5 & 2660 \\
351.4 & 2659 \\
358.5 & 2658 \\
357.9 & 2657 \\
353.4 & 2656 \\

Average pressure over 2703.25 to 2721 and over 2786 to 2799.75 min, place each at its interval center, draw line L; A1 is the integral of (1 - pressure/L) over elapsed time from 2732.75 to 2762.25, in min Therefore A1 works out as 2.9 min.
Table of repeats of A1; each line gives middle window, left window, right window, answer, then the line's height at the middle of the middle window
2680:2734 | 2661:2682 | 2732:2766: 0.9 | 339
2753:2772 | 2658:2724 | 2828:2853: 1.0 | 357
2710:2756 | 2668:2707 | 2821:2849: 2.4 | 343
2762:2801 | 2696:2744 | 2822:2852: -1.6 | 349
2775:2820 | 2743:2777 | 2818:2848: -1.3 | 344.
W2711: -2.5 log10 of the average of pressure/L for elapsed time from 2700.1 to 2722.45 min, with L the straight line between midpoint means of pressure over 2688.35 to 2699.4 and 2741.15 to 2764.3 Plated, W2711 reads -0.054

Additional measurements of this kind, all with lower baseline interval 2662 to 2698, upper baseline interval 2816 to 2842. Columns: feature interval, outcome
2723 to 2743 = 0.07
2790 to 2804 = -0.06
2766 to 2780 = -0.07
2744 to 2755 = 0.08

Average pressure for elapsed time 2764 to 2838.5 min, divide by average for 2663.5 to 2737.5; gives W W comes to 1.04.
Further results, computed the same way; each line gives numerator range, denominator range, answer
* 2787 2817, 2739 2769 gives 1.08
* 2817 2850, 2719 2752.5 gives 1.11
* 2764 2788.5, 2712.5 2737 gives 1.10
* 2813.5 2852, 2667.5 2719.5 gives 1.05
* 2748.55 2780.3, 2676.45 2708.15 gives 1.03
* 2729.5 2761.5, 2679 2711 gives 0.96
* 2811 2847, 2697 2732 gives 1.03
